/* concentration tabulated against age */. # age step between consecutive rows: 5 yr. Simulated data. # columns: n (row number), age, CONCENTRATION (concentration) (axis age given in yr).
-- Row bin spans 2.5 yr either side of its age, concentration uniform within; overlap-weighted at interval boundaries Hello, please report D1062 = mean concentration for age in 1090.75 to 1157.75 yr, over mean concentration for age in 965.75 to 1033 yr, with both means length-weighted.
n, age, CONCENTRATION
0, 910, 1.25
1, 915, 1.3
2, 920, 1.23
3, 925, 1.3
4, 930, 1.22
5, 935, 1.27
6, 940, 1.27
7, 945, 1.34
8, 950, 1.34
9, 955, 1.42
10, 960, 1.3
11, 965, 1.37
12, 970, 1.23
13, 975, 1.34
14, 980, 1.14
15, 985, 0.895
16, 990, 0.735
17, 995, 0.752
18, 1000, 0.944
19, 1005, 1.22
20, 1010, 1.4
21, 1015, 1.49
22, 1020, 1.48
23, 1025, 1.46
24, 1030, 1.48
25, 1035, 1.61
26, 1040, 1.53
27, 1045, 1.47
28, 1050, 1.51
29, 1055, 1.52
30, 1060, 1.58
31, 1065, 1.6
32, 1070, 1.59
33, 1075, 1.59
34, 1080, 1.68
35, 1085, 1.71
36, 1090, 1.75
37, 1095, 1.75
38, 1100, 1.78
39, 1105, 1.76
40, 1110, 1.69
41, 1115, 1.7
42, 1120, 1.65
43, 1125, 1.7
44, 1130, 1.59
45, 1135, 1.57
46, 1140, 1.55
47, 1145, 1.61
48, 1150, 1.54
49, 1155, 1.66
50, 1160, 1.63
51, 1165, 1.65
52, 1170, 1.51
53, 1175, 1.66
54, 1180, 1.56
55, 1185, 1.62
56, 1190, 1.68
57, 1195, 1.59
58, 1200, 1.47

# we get 1.38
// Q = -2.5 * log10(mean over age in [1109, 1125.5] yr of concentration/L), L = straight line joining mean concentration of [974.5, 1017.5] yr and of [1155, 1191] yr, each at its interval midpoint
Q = -0.16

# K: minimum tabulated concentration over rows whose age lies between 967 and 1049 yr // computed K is 0.735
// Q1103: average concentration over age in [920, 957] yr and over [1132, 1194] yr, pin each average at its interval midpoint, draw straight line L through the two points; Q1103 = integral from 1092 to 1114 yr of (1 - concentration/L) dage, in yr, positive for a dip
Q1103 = -3.2 yr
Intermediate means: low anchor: 1.3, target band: 1.74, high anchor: 1.6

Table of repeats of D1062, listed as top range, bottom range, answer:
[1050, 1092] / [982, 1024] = 1.44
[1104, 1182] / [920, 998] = 1.36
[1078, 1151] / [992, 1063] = 1.21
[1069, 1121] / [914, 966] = 1.30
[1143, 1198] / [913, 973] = 1.24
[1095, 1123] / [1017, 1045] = 1.14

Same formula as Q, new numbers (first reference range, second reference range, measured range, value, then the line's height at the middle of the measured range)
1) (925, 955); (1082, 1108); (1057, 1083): 0.04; 1.68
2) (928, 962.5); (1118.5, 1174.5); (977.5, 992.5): 0.43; 1.37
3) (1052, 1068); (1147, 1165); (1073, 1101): -0.08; 1.58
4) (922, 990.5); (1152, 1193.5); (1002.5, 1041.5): -0.08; 1.36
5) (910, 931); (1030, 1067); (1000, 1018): 0.11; 1.46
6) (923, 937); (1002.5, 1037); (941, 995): 0.12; 1.34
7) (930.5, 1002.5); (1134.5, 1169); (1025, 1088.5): -0.14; 1.38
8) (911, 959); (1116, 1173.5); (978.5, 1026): 0.22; 1.4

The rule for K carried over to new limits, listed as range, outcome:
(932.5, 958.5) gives 1.27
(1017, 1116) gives 1.46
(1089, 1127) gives 1.65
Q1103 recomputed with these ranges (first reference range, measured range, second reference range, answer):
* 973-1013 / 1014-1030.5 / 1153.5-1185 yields -4.7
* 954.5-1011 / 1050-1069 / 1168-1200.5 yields -3.7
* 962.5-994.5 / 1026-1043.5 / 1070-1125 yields -1.9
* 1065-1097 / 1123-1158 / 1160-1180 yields 0.5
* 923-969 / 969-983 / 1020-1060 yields 1.5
